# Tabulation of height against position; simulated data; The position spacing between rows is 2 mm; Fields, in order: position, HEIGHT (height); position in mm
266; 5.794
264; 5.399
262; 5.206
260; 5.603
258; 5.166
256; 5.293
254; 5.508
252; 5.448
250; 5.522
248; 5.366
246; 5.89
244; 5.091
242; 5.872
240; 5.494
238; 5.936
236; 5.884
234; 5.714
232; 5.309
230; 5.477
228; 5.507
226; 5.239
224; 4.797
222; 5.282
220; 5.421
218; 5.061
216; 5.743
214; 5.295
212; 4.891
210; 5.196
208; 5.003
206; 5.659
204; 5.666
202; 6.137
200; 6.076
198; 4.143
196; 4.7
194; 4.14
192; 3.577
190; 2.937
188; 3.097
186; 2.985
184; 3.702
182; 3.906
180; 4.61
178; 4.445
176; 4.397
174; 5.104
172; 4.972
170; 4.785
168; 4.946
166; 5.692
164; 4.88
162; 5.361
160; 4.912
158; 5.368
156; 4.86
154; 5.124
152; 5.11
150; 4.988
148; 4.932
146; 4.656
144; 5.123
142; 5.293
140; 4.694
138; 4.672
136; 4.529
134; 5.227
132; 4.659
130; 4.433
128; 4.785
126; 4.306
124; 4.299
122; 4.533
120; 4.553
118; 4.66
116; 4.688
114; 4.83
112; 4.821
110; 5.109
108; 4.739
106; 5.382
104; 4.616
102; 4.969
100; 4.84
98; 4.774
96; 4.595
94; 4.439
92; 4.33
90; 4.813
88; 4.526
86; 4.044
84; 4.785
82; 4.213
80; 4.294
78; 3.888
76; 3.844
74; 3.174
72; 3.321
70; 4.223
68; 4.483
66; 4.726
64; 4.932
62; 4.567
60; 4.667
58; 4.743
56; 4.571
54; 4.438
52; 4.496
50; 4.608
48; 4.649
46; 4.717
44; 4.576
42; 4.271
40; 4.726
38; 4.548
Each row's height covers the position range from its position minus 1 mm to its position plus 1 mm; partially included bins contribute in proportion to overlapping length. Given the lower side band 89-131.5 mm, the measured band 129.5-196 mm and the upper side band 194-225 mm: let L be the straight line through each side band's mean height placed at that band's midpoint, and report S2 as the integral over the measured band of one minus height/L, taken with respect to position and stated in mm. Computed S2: 4.8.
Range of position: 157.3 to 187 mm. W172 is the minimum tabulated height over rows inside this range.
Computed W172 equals 2.985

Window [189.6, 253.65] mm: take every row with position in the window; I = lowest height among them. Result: 2.937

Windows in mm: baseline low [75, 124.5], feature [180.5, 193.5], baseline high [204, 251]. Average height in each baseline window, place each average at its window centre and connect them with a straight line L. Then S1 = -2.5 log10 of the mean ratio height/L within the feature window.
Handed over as 0.44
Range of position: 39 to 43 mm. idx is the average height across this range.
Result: 4.5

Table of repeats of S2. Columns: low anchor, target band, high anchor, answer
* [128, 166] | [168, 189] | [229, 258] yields 3.7 mm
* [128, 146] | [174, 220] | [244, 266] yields 4.5 mm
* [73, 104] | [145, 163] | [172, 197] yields -4.0 mm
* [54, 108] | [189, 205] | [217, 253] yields 1.7 mm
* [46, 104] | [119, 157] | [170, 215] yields -2.2 mm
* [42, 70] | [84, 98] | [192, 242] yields 0.7 mm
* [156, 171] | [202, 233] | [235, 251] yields 0.8 mm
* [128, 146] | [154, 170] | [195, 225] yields -0.5 mm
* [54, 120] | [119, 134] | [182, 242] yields 0.3 mm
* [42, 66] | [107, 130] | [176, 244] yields 0.5 mm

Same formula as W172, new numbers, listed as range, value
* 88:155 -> 4.299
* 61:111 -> 3.174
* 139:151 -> 4.656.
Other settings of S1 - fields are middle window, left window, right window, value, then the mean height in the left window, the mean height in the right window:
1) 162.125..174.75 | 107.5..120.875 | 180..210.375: -0.12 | 4.77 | 4.45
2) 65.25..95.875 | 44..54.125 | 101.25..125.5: 0.11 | 4.59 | 4.75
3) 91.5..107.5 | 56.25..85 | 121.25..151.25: -0.06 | 4.28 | 4.75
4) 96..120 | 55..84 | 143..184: -0.07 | 4.28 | 4.88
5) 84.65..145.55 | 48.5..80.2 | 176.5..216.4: -0.07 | 4.32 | 4.58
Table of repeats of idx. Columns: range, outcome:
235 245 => 5.66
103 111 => 4.96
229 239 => 5.66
